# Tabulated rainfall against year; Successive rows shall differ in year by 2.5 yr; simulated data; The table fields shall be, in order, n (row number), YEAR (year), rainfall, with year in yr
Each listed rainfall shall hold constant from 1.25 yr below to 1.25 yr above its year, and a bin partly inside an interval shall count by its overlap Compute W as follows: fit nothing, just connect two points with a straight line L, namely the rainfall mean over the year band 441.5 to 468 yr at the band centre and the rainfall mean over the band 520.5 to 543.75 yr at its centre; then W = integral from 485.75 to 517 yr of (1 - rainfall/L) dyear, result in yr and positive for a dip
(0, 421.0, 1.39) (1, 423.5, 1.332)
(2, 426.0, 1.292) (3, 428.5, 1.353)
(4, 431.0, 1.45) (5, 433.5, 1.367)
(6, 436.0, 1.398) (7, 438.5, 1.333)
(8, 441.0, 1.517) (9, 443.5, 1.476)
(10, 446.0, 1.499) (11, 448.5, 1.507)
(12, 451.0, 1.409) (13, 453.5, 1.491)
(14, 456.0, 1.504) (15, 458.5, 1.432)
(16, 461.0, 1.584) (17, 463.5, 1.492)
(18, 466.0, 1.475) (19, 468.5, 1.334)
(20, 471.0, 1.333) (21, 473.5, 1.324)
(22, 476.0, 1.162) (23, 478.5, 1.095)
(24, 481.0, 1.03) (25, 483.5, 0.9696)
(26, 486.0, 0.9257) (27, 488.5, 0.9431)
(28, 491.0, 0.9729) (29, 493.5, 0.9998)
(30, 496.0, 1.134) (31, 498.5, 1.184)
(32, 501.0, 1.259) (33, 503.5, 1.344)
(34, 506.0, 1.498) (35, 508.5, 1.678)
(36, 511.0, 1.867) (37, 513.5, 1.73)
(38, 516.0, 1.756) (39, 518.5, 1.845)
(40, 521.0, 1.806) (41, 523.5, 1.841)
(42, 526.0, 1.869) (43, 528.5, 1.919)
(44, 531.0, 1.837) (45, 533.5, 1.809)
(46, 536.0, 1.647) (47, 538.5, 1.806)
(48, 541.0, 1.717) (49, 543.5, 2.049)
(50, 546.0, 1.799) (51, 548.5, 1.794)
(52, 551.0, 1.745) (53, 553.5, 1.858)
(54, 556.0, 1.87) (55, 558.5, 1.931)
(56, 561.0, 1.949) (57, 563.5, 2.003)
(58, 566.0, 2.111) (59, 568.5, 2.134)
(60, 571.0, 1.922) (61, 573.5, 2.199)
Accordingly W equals 6.6 yr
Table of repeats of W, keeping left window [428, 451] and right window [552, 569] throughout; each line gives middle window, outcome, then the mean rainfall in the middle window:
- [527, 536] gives 0.07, 1.83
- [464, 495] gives 8.99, 1.14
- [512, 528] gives -0.21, 1.81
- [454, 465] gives 0.15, 1.5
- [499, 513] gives 1.69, 1.52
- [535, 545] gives 0.38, 1.81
